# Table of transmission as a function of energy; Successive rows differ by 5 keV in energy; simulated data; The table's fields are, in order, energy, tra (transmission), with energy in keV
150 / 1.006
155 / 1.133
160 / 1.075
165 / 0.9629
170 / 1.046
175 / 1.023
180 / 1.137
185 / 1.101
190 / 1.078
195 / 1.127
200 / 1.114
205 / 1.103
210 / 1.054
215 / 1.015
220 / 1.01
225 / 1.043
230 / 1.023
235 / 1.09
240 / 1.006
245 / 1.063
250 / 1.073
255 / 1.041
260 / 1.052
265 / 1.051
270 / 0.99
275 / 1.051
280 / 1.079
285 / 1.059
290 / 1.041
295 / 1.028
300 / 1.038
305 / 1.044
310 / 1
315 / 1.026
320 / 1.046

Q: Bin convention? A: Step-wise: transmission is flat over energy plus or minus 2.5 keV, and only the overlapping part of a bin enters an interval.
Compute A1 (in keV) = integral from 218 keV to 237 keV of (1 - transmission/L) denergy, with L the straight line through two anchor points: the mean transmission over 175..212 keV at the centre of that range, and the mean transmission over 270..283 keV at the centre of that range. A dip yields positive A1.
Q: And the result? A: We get 0.7 keV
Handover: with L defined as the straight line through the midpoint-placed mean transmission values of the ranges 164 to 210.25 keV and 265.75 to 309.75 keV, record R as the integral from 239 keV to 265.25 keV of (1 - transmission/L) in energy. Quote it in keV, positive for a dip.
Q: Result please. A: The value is 0.1 keV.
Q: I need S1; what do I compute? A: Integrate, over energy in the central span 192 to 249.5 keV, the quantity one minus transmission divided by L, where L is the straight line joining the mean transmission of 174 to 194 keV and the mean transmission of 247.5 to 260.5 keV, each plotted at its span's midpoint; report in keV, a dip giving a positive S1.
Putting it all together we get 0.74 keV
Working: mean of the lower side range 1.09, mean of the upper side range 1.06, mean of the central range 1.06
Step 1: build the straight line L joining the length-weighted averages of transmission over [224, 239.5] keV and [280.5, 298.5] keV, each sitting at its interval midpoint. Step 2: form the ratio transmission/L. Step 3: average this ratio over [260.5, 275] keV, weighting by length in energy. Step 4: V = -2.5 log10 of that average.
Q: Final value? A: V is 0.017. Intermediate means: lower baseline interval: 1.05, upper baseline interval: 1.05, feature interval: 1.03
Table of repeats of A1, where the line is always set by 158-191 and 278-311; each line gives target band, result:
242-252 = -0.1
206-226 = 0.4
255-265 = 0.0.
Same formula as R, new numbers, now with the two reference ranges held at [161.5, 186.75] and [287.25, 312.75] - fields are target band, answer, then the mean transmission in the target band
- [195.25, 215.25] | -0.7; 1.08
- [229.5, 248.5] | -0.1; 1.05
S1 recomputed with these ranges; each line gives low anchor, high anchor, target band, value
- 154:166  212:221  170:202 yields -1.65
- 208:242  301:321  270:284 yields -0.27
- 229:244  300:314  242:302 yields -0.72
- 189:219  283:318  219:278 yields 0.86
